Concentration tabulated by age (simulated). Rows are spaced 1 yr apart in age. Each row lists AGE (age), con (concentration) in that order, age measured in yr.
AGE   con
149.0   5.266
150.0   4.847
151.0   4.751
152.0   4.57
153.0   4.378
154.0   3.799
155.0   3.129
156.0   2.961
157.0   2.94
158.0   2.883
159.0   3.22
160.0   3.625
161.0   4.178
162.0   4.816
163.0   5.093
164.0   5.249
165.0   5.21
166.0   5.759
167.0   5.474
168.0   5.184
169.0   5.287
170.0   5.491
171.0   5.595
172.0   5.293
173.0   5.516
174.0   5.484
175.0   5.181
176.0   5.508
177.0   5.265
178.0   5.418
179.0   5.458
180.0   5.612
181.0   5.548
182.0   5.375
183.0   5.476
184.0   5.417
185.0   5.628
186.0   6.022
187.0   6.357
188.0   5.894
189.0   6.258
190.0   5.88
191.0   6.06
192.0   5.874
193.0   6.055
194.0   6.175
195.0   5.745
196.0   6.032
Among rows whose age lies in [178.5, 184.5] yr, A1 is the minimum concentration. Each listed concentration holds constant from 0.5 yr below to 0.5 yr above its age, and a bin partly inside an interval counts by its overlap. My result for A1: 5.375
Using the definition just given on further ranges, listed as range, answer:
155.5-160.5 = 2.883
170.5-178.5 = 5.181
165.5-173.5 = 5.184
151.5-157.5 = 2.94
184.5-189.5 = 5.628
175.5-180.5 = 5.265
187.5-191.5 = 5.88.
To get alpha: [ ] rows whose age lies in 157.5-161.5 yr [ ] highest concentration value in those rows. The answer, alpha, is 4.178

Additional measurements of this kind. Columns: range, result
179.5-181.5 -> 5.612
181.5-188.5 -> 6.357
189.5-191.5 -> 6.06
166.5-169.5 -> 5.474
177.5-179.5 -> 5.458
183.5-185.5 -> 5.628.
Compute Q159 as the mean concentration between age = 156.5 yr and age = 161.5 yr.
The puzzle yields 3.37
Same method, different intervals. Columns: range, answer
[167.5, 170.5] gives 5.32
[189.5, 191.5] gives 5.97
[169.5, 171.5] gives 5.54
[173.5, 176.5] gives 5.39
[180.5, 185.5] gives 5.49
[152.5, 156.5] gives 3.57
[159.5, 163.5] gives 4.43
